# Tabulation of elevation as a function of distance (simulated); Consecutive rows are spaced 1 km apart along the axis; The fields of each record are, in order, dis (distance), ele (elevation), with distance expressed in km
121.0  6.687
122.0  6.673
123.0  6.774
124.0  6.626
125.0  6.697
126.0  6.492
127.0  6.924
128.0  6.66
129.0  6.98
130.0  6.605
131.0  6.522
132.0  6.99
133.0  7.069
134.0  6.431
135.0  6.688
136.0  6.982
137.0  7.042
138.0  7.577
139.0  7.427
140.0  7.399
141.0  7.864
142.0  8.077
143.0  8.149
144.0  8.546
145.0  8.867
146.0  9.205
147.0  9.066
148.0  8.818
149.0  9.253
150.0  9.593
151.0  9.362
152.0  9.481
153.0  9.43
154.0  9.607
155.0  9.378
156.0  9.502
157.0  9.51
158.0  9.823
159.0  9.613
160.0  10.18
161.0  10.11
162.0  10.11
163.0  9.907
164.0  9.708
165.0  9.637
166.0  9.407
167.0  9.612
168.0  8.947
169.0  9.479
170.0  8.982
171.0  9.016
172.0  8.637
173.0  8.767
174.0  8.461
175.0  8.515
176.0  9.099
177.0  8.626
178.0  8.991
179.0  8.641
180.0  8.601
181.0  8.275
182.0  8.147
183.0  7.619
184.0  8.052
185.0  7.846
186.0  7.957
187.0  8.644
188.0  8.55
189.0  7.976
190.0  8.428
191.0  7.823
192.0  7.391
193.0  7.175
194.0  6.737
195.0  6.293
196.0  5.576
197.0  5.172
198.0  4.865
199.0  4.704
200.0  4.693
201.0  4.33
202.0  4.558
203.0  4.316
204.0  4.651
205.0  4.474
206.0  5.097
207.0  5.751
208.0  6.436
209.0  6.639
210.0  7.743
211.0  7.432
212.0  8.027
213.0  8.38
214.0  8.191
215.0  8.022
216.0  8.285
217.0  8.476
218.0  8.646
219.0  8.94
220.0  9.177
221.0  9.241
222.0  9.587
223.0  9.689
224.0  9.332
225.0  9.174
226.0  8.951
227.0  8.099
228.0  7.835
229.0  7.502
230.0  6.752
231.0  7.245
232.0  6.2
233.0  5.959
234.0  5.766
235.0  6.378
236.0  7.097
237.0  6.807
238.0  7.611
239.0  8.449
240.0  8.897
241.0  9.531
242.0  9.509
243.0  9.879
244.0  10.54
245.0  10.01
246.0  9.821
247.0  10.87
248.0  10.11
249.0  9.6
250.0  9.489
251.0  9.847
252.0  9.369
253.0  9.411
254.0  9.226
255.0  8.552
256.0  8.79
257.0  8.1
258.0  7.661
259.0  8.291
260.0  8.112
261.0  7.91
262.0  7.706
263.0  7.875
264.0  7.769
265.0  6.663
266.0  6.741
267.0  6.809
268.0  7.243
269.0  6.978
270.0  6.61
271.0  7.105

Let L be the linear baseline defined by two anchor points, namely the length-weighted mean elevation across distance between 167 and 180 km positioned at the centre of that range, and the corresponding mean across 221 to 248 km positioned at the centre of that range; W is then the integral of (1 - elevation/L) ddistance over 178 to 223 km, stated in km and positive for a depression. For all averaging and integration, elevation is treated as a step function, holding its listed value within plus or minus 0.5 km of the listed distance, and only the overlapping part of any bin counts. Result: 7.5 km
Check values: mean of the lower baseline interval 8.87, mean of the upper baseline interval 8.41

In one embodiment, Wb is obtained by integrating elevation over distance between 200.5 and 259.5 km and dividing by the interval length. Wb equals 8.01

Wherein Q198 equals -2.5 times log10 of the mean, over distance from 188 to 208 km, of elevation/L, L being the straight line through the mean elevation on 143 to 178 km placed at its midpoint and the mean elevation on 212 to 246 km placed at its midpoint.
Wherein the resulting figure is 0.44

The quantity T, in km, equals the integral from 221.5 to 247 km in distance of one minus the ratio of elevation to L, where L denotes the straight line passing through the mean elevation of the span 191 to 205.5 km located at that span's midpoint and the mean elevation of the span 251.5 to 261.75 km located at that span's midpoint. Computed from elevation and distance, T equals -3.4 km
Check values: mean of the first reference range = 5.44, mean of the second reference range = 8.52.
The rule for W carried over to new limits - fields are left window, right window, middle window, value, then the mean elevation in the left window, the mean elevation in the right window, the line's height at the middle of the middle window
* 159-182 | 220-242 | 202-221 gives 2.7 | 9.16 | 7.97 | 8.36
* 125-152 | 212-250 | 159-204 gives 0.9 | 7.73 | 8.51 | 8.09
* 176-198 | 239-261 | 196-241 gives 7.3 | 7.7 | 9.26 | 8.48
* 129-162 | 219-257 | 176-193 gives 0.6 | 8.45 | 8.65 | 8.53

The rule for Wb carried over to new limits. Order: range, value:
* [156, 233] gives 7.91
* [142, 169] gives 9.39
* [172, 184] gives 8.51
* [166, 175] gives 8.98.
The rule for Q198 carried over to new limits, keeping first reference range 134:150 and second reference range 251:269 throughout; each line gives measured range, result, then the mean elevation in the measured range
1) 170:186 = -0.06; 8.49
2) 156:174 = -0.18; 9.47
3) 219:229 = -0.11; 8.93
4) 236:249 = -0.15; 9.26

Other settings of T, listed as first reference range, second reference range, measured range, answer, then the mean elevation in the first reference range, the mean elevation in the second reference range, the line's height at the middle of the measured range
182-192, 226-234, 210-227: -3.02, 8.07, 7.12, 7.37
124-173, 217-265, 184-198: 1.99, 8.47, 8.52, 8.49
